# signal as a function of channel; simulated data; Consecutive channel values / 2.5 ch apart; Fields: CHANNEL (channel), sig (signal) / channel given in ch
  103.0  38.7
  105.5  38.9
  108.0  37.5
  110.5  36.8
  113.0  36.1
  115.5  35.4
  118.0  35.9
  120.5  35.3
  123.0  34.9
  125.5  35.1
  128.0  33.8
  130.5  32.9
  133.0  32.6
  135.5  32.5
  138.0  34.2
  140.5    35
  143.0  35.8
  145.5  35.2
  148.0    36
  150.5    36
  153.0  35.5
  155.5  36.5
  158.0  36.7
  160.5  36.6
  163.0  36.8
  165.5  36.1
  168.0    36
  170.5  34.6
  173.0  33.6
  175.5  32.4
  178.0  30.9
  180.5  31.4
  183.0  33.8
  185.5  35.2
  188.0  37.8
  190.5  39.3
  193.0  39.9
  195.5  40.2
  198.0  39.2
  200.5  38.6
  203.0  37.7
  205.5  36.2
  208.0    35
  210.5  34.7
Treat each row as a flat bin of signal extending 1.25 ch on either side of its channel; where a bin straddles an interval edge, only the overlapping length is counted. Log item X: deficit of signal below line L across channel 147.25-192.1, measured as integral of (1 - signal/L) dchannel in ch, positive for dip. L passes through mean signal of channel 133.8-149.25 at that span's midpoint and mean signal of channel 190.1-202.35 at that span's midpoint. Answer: 2.1 ch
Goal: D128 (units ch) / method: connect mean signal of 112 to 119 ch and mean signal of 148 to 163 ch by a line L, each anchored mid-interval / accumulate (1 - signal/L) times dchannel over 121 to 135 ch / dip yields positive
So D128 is 0.8 ch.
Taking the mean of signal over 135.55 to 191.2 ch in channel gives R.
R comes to 35.1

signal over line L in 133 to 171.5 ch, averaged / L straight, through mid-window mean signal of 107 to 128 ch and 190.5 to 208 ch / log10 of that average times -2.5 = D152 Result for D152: 0.04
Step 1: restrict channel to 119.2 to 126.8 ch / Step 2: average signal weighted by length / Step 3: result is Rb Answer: 35.1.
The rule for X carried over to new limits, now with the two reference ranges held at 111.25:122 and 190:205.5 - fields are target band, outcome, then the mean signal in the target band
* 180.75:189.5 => 0.7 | 35.2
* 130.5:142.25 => 0.9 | 33.6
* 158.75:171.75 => 0.5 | 36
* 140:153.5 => 0.5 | 35.6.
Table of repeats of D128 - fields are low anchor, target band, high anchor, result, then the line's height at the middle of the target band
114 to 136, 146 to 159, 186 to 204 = 0.0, 36.1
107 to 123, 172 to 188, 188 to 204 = 2.2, 38.5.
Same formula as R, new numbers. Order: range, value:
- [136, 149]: 35.1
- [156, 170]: 36.3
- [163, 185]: 33.8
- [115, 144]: 34.4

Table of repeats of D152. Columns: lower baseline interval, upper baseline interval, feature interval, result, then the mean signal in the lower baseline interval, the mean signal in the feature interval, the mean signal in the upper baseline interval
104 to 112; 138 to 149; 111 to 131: 0.054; 37.7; 35.1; 35.3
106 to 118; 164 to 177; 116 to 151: 0.035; 36.5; 34.6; 34.5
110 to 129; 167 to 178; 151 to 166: -0.067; 35.4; 36.4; 33.7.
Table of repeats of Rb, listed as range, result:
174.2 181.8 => 31.6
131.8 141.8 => 33.6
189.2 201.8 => 39.4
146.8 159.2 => 36.1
